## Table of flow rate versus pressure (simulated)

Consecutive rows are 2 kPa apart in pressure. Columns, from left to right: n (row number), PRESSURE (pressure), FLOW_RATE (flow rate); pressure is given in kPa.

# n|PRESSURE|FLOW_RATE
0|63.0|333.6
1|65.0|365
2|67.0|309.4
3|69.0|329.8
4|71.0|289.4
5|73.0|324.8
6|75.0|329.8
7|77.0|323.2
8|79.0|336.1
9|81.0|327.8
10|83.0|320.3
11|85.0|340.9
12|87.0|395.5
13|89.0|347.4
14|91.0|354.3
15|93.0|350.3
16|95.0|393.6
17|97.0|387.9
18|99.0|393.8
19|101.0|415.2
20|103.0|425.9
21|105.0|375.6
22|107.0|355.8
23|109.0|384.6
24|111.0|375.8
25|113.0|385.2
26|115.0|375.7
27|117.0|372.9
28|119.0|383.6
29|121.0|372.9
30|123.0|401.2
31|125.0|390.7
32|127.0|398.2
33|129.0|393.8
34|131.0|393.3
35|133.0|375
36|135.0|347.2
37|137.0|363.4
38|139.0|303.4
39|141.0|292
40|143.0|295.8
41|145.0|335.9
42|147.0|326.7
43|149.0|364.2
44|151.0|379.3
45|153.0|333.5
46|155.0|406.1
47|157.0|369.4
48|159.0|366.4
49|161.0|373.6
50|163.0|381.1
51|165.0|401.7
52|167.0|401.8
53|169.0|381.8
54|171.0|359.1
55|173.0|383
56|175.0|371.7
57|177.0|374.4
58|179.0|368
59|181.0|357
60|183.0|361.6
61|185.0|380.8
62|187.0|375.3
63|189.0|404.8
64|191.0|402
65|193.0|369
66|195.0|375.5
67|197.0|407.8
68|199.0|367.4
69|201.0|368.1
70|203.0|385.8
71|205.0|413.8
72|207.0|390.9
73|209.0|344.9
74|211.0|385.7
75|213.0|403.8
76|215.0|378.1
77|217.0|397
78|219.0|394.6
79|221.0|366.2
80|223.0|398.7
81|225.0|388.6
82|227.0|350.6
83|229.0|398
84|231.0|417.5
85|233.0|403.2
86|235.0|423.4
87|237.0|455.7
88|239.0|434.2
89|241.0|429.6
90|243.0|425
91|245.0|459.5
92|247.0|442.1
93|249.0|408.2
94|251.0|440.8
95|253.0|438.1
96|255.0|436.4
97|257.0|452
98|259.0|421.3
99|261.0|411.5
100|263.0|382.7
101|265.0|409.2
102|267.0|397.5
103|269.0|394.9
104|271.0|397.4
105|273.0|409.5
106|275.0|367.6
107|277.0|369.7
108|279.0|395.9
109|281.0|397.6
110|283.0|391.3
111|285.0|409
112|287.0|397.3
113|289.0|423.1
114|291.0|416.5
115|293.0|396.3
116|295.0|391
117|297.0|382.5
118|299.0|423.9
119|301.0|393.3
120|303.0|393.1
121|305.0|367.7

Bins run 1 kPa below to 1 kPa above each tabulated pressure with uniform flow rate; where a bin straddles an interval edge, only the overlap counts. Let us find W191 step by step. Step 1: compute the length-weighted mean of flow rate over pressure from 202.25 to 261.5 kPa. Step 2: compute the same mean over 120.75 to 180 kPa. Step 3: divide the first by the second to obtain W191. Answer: 1.1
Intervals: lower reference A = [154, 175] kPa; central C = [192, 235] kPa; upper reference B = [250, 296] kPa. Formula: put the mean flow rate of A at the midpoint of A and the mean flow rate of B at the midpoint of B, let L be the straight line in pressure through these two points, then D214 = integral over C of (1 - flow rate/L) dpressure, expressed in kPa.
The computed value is 0.67 kPa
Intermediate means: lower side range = 382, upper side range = 406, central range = 387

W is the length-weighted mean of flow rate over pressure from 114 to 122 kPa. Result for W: 376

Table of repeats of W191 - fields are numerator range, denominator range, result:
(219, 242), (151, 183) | 1.08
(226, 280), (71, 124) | 1.13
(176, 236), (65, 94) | 1.15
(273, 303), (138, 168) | 1.12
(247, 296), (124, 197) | 1.10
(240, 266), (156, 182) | 1.14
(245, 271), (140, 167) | 1.18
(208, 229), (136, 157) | 1.12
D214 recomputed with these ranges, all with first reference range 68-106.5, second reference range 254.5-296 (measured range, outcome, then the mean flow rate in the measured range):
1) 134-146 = 1.5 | 323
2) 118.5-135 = -0.9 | 386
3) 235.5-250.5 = -1.6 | 436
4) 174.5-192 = 0.1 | 377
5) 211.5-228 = 0.2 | 385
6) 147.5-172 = -0.1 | 375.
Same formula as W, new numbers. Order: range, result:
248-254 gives 429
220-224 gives 382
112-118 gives 378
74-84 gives 327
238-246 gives 437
